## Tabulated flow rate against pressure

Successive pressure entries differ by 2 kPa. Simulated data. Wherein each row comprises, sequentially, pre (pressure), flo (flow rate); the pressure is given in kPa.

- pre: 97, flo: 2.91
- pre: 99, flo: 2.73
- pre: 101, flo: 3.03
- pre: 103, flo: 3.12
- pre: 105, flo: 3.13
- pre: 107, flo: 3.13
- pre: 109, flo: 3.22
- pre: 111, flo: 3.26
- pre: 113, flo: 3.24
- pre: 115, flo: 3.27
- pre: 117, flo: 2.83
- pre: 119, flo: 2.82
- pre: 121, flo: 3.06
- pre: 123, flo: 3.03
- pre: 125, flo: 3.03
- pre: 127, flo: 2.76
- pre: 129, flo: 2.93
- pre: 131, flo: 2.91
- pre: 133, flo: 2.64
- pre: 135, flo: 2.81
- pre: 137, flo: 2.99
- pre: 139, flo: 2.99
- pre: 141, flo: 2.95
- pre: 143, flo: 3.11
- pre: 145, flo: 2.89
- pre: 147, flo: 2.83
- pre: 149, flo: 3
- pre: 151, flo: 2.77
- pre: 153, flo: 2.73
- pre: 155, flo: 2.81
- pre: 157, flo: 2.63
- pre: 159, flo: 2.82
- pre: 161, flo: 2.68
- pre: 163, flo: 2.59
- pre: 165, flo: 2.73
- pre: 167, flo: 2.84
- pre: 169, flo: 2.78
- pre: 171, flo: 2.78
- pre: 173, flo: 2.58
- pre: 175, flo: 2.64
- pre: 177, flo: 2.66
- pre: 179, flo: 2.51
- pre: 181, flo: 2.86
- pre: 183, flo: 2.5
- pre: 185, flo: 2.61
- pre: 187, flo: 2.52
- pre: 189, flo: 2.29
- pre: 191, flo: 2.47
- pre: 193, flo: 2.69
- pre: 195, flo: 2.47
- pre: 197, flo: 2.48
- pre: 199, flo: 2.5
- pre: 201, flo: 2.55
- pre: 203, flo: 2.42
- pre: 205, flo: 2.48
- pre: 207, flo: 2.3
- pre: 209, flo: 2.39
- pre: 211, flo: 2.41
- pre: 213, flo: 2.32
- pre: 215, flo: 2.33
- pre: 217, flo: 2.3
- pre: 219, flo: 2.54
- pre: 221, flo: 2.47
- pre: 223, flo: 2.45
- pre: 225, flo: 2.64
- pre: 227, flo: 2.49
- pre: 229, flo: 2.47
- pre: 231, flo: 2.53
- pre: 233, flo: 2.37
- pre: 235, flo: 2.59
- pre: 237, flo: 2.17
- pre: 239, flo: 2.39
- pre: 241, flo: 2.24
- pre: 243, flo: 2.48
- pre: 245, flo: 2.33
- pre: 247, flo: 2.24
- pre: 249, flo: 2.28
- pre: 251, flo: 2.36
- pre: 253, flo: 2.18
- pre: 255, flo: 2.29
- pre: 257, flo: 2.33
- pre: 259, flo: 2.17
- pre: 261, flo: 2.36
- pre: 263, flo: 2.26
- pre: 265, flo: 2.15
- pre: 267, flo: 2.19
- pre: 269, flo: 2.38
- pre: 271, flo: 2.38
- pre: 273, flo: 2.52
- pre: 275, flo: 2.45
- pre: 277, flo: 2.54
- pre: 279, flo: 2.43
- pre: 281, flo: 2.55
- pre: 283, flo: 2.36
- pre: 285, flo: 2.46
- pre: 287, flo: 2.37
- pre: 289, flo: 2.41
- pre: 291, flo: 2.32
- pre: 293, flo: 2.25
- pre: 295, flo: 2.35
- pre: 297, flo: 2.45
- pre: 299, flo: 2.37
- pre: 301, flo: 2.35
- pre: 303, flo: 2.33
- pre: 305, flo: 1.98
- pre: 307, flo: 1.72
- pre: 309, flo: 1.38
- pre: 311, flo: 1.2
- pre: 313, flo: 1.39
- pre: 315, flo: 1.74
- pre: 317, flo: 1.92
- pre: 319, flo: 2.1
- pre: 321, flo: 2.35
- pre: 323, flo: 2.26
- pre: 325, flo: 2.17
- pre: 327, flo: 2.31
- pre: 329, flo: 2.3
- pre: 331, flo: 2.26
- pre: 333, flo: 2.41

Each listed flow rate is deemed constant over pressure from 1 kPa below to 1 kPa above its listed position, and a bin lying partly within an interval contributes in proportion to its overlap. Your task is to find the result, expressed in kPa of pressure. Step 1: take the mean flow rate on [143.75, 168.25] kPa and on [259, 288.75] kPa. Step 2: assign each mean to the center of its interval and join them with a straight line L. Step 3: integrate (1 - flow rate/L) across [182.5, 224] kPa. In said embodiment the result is 2.7 kPa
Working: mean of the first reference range 2.78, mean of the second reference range 2.38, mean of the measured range 2.45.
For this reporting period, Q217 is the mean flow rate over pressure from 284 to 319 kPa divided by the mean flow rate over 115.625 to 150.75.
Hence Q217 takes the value 0.71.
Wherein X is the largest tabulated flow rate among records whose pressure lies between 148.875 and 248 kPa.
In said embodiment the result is 3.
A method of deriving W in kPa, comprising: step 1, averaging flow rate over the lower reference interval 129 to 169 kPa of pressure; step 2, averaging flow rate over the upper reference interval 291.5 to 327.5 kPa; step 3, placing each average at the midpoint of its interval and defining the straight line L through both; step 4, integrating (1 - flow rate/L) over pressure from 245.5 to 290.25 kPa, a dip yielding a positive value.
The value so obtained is -2.22 kPa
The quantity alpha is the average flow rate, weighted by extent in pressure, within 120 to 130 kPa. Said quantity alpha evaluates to 2.96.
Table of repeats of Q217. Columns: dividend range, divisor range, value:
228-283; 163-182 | 0.87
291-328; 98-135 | 0.68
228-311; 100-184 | 0.80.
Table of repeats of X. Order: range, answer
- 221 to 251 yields 2.64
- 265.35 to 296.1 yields 2.55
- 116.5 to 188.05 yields 3.11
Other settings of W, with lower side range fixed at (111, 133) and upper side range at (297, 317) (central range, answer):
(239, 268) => -1.21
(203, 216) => 0.42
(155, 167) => 0.16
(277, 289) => -2.57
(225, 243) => -0.91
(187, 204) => 0.36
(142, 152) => -0.31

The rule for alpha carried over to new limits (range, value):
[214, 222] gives 2.41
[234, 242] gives 2.35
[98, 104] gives 2.96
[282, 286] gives 2.41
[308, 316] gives 1.43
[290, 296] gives 2.31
